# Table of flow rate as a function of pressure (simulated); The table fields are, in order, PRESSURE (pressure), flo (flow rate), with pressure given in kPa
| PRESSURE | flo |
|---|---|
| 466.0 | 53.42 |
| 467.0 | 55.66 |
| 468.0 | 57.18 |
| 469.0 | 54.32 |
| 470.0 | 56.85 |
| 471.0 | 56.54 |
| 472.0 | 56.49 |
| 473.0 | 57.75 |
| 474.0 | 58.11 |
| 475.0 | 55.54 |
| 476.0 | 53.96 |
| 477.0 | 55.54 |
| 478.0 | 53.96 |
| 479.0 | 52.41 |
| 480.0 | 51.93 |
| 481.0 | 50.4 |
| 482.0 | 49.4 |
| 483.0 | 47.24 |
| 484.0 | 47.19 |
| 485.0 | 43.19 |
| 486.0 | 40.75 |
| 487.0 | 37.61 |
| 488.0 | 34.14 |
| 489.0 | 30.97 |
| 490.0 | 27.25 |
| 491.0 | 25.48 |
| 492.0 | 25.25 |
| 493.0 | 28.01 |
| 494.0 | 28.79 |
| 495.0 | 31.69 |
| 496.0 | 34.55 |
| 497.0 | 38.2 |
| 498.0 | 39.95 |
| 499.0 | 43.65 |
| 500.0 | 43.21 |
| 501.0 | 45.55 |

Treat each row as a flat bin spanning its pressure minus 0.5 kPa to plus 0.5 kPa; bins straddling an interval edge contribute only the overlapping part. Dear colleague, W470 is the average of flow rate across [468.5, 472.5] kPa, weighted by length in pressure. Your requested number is 56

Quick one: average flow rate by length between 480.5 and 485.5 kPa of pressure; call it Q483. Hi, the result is 47.5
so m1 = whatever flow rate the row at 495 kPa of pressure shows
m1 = 31.69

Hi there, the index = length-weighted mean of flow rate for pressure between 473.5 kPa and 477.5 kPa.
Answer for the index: 55.8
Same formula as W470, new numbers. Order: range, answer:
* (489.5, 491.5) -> 26.4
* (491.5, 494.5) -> 27.4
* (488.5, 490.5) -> 29.1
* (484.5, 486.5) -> 42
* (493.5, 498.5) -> 34.6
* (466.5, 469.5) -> 55.7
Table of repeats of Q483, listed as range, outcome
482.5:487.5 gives 43.2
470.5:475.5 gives 56.9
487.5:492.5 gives 28.6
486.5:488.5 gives 35.9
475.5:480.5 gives 53.6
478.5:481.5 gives 51.6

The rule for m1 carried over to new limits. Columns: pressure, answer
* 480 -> 51.93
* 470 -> 56.85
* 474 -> 58.11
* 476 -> 53.96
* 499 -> 43.65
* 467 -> 55.66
